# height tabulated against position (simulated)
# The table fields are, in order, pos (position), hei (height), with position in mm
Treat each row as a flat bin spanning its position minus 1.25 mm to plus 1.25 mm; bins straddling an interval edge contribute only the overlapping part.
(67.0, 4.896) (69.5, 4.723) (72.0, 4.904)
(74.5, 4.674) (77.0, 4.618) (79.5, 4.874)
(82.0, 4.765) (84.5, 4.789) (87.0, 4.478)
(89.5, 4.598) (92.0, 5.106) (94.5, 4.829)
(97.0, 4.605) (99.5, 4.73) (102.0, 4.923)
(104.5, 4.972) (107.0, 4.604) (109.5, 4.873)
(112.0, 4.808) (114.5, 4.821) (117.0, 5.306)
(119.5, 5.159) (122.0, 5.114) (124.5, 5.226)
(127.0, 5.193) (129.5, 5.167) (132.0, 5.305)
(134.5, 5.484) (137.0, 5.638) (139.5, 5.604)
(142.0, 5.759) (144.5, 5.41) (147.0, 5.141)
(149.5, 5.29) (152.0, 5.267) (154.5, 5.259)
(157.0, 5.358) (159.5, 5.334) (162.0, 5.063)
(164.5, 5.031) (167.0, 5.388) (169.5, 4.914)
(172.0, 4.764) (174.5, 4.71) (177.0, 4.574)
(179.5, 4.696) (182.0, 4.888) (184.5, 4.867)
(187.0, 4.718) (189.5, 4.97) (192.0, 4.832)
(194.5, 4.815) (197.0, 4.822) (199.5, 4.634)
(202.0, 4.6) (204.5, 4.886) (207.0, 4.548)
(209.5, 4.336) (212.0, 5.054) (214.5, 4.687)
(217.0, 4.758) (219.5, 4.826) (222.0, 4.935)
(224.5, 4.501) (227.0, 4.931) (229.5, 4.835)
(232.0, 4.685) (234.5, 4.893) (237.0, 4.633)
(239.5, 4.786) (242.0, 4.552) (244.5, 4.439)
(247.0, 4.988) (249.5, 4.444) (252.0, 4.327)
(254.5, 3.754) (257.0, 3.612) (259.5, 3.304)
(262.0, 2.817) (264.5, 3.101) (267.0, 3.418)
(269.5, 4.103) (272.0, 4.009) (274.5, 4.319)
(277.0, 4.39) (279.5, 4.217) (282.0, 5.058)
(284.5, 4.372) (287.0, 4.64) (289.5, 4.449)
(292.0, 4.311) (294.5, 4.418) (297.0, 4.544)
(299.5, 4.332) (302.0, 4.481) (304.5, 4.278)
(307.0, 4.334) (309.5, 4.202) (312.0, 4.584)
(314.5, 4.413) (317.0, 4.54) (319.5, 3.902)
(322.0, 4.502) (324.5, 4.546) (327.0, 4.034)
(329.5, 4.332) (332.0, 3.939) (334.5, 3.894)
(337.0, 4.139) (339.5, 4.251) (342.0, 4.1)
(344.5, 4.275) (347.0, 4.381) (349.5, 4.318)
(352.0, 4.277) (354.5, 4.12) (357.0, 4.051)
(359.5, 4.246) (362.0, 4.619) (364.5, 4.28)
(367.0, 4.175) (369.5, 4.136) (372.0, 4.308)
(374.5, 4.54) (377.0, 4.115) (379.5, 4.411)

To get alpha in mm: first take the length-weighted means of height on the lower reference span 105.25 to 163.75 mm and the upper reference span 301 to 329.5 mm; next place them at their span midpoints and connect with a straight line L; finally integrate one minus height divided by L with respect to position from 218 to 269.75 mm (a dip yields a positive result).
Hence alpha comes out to 4.6 mm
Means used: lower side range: 5.22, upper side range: 4.35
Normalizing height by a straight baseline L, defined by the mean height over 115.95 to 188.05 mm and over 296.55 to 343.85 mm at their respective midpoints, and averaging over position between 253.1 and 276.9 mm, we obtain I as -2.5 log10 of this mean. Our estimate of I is 0.24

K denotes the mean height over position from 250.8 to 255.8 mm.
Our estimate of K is 4.03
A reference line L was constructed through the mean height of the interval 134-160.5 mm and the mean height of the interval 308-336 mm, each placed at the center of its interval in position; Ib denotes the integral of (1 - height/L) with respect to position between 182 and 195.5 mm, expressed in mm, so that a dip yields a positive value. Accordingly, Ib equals 0.77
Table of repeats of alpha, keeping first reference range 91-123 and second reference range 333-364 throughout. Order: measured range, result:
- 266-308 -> 0.54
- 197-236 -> -1.24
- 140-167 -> -2.98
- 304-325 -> -0.22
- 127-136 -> -0.88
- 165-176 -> -0.50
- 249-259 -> 1.21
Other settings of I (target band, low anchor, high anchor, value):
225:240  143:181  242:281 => -0.12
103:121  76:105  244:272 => -0.07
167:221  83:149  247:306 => -0.04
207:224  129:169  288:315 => 0.04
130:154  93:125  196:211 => -0.13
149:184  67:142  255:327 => -0.07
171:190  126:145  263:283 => 0.05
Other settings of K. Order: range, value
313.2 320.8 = 4.29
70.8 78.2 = 4.73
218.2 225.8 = 4.76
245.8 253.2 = 4.59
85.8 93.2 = 4.73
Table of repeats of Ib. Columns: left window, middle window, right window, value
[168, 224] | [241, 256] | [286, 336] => 0.5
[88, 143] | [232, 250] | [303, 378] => -0.2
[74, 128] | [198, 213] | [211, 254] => 0.2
